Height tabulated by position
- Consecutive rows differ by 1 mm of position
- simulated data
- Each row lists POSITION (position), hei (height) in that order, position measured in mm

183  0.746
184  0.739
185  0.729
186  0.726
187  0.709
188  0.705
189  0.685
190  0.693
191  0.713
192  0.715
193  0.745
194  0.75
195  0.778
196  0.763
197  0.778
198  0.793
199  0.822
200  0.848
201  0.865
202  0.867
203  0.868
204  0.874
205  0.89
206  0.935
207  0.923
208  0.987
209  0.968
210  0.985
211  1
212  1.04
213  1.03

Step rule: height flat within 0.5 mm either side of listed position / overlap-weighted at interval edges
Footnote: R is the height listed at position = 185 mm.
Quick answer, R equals 0.729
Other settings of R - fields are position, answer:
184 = 0.739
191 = 0.713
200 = 0.848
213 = 1.03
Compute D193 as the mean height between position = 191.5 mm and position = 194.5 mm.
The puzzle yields 0.737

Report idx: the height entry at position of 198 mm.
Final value 0.793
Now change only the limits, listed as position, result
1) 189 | 0.685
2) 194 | 0.75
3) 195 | 0.778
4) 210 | 0.985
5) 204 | 0.874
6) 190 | 0.693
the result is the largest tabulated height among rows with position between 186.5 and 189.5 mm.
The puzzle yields 0.709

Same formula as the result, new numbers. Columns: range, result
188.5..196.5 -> 0.778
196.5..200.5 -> 0.848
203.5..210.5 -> 0.987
